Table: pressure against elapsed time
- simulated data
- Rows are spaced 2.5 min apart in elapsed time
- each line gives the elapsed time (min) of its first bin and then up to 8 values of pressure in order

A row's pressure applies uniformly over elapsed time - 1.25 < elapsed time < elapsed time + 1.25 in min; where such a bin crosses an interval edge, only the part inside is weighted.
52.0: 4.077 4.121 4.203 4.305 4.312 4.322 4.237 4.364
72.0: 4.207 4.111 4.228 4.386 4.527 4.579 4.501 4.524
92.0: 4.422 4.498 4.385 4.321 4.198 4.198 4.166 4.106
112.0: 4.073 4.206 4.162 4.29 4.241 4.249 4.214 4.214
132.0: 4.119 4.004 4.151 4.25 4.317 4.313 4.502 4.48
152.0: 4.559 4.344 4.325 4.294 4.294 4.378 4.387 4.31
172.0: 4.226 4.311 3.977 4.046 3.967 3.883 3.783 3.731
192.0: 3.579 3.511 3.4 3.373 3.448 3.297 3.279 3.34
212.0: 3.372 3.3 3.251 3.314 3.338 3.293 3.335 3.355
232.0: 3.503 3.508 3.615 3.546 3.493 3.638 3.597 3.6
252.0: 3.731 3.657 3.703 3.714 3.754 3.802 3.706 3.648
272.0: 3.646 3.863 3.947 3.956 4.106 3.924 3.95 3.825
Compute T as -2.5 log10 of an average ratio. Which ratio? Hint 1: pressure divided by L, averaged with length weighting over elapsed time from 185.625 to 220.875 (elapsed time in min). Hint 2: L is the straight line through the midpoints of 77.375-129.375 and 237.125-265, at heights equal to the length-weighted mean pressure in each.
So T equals 0.13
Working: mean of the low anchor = 4.31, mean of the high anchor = 3.65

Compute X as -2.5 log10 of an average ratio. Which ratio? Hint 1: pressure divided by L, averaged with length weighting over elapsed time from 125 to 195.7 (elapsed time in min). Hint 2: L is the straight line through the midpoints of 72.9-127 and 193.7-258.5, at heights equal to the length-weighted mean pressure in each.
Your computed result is -0.07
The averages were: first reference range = 4.3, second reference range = 3.45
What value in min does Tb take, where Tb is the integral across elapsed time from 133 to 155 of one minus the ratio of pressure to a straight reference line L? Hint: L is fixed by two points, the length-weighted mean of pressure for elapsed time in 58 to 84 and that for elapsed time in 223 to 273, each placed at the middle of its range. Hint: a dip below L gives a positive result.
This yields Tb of -1.7 min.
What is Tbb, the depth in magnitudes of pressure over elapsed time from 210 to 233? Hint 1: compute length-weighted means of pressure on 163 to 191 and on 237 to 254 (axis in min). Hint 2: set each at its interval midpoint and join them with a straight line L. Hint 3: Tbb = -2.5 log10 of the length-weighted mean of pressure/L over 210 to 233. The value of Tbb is 0.13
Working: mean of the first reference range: 4.09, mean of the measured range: 3.34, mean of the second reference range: 3.6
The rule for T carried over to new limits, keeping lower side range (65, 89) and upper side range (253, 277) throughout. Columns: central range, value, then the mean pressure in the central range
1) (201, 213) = 0.17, 3.34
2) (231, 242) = 0.09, 3.54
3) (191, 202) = 0.15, 3.46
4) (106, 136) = 0.01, 4.17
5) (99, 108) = 0.01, 4.21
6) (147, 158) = -0.08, 4.44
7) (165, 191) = -0.01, 4.07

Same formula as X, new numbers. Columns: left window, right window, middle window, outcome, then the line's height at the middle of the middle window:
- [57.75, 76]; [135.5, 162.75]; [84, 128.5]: 0.003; 4.3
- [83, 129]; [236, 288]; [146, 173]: -0.068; 4.11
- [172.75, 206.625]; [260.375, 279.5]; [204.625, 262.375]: 0.080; 3.75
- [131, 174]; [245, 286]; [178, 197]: 0.105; 4.14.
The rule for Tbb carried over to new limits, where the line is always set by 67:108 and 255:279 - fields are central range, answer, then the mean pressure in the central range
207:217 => 0.19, 3.32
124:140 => 0.01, 4.16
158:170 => -0.06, 4.33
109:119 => 0.03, 4.15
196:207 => 0.18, 3.37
